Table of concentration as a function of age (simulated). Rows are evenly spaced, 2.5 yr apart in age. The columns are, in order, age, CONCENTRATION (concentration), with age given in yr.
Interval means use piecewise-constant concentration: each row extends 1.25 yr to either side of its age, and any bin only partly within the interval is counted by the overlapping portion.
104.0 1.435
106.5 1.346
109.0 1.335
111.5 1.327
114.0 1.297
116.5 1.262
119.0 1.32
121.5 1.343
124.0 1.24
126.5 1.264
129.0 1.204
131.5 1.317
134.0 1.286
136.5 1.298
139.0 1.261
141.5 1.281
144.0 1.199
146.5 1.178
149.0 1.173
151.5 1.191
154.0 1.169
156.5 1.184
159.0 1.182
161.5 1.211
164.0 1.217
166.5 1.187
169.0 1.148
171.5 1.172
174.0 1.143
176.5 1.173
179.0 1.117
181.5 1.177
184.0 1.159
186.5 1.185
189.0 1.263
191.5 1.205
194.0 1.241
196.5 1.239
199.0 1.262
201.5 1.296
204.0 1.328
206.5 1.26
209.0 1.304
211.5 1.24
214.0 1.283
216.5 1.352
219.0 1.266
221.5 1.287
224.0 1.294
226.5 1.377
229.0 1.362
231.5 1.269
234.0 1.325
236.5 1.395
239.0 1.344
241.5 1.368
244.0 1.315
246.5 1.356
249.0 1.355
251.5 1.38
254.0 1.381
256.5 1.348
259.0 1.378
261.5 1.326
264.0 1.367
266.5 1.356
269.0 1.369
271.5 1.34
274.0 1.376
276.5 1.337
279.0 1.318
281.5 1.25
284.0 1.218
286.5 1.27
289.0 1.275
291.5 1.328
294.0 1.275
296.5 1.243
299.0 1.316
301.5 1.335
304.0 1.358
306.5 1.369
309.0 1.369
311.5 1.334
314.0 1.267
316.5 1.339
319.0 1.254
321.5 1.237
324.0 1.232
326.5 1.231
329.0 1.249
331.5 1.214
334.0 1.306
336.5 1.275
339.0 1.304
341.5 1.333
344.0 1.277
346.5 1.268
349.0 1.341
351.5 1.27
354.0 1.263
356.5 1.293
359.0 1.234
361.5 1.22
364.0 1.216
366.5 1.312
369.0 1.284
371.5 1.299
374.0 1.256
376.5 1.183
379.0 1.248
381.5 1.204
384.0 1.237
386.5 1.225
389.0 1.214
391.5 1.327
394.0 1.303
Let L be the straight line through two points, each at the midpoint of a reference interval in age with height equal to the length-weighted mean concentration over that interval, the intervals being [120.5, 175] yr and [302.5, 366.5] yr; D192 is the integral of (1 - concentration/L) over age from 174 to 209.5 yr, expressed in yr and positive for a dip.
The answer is 0.3 yr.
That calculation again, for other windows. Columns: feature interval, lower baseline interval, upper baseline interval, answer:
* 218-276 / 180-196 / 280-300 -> -4.73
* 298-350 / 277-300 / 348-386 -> -1.10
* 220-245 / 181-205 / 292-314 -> -1.30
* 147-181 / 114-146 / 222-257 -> 3.16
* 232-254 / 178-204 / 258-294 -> -1.23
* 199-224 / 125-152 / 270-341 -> -0.48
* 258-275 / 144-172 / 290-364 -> -1.48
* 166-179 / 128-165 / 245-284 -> 0.95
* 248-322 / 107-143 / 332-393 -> -2.89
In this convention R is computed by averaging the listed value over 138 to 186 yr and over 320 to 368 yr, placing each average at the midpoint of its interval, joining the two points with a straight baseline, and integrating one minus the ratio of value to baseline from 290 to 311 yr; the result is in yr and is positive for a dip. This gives -1.3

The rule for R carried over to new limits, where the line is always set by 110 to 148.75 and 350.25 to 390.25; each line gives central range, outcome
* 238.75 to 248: -0.6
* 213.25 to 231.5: -0.8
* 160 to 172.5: 0.8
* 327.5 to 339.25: -0.1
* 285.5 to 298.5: -0.3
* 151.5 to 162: 0.7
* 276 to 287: -0.2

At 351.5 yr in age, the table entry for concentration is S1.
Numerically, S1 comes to 1.27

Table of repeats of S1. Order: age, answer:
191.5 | 1.205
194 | 1.241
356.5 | 1.293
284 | 1.218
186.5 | 1.185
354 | 1.263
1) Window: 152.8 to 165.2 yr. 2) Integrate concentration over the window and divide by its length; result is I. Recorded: 1.19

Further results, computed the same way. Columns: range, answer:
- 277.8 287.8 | 1.26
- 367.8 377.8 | 1.26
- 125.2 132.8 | 1.26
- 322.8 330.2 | 1.24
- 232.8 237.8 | 1.36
